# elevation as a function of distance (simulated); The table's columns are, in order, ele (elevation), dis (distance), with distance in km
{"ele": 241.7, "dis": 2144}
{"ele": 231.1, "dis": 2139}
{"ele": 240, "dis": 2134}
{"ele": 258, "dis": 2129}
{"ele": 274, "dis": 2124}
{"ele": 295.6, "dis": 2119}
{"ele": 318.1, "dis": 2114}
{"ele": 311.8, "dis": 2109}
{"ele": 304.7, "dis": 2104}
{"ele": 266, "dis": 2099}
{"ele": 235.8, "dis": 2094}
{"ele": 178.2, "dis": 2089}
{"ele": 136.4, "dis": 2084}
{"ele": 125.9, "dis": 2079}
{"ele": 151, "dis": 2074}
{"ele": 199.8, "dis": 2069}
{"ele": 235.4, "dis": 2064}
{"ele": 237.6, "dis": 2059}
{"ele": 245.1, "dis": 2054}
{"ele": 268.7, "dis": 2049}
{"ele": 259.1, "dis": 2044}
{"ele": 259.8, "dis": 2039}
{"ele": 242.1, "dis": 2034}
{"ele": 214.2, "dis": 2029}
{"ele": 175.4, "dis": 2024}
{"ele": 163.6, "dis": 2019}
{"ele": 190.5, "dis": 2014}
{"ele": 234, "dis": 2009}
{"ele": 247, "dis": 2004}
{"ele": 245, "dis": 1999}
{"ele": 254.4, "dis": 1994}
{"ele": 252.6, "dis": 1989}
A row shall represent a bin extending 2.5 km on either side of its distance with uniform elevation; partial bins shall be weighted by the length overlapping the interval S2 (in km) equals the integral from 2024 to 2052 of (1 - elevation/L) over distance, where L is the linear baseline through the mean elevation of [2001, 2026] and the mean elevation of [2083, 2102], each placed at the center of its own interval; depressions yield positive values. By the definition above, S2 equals -4.9 km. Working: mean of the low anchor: 203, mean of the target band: 242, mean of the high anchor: 212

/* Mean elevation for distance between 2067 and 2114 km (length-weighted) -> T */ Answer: 218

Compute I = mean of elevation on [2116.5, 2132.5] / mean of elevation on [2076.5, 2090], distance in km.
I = 1.9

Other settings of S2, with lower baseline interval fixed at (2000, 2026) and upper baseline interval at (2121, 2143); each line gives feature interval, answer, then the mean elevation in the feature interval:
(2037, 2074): -2.7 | 237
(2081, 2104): 2.3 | 213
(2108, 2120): -3.2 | 310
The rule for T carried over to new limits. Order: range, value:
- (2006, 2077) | 219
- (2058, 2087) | 178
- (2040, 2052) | 263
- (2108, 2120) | 310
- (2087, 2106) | 246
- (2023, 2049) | 237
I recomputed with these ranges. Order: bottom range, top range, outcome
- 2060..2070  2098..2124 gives 1.34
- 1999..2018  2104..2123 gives 1.38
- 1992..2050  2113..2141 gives 1.17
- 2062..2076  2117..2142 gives 1.32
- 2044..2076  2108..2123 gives 1.34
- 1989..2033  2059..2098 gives 0.86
